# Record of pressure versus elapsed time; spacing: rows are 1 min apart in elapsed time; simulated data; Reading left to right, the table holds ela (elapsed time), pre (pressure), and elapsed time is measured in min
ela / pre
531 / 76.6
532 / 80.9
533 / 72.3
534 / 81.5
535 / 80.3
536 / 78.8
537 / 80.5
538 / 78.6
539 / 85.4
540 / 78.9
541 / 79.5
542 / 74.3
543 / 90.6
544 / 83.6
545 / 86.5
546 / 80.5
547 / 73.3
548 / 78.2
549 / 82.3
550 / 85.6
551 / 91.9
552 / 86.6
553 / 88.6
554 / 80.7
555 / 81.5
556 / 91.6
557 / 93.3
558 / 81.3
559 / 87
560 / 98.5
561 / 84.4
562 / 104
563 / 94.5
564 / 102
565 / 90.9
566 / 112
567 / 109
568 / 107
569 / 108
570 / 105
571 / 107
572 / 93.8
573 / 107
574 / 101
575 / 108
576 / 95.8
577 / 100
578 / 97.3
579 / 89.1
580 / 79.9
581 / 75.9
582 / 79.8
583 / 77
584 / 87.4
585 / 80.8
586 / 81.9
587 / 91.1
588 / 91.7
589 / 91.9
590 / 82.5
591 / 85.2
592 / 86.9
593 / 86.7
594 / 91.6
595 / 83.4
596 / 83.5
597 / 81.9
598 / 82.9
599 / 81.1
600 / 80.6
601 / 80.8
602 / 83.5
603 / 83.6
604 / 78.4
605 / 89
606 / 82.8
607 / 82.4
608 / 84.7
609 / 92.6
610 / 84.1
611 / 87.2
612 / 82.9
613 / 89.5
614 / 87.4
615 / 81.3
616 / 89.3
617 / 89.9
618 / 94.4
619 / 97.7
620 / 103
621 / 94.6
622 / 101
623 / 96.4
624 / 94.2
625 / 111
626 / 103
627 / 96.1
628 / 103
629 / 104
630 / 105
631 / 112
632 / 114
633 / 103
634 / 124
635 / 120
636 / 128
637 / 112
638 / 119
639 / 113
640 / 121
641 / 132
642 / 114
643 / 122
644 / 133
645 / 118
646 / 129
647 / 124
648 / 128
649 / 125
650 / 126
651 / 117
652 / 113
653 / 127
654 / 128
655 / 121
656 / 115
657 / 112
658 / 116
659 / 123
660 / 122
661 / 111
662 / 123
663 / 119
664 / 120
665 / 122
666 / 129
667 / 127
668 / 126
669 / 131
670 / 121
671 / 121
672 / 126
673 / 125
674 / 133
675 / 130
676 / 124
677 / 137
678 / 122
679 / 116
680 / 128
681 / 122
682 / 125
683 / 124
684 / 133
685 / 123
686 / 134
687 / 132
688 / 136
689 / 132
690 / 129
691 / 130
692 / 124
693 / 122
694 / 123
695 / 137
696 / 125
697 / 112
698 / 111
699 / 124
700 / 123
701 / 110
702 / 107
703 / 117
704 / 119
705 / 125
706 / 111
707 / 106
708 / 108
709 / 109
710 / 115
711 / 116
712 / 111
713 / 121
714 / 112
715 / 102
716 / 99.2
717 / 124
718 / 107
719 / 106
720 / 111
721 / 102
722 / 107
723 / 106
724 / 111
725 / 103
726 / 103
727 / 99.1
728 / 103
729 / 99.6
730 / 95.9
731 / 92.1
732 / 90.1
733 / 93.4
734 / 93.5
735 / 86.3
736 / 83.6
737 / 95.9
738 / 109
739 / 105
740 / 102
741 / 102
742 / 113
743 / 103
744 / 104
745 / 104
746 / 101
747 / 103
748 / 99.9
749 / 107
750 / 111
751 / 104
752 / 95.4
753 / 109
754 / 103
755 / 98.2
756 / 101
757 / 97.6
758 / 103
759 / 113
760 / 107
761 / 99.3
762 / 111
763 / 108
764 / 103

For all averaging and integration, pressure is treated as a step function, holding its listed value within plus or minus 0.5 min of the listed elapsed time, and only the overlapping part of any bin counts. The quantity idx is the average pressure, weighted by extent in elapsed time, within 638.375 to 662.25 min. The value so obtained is 121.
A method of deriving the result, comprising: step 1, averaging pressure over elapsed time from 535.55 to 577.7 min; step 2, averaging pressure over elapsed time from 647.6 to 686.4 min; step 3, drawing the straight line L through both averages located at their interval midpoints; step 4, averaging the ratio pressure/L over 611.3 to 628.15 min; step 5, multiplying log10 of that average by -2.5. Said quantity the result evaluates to 0.16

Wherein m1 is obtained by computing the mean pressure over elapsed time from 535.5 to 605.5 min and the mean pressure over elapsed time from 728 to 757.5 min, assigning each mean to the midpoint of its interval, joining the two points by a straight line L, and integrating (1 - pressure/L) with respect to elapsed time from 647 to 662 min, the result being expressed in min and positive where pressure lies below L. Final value -4.20 min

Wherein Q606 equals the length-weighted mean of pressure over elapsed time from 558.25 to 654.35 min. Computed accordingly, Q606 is 99.1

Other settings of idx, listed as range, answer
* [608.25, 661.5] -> 109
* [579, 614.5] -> 84.4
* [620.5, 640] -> 108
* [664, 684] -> 126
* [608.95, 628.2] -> 93.8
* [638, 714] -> 122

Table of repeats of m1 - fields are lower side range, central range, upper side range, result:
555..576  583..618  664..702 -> 7.0 min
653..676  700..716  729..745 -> -0.7 min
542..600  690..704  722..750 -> -3.2 min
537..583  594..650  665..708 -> 3.4 min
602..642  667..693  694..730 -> -4.9 min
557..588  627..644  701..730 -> -2.4 min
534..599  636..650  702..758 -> -3.8 min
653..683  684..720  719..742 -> -2.5 min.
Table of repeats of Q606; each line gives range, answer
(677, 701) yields 125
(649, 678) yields 123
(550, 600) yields 91.3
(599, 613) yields 84.1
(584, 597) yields 86.3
